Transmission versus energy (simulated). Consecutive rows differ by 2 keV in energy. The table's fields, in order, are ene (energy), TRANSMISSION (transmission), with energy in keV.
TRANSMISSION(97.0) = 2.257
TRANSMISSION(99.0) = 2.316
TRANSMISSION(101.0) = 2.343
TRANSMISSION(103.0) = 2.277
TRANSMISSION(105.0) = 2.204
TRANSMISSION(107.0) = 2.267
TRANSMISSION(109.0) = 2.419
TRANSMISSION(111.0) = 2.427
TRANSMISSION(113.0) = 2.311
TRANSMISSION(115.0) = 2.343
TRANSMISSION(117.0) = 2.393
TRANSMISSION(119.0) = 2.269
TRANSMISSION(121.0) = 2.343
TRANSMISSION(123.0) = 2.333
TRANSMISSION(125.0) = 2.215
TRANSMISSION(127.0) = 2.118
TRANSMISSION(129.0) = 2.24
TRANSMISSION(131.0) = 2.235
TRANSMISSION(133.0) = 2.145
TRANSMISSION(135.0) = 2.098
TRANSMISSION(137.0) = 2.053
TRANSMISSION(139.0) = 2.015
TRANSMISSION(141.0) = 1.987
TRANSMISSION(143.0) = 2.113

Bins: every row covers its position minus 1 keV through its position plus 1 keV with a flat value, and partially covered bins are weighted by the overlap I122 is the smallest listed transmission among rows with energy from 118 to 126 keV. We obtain 2.215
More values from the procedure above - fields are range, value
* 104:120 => 2.204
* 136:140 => 2.015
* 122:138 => 2.053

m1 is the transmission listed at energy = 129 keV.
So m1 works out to 2.24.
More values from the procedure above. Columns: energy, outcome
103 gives 2.277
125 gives 2.215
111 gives 2.427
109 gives 2.419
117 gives 2.393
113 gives 2.311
